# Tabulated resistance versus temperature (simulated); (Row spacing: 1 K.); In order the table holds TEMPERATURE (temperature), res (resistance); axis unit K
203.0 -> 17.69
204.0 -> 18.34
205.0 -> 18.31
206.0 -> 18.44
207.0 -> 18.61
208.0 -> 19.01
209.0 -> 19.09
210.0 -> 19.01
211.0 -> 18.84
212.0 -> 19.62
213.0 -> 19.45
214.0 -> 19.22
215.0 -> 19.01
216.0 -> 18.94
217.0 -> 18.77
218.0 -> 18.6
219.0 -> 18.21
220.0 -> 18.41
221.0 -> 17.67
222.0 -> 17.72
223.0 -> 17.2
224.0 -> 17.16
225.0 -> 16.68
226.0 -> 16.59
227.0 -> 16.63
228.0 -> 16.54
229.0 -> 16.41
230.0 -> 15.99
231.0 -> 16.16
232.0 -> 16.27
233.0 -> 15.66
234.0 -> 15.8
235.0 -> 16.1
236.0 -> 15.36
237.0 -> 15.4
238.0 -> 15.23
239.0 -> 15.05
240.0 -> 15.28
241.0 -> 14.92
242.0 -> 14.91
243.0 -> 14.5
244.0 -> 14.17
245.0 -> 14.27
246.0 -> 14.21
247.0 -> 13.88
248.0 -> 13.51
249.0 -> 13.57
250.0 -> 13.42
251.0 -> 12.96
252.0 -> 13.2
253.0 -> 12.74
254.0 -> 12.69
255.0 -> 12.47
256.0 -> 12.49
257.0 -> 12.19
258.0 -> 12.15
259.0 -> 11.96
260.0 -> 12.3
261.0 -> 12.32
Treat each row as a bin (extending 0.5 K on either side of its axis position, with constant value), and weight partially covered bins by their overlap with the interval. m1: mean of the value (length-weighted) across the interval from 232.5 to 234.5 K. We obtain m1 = 15.7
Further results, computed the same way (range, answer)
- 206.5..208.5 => 18.8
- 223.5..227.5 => 16.8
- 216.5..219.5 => 18.5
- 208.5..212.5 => 19.1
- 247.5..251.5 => 13.4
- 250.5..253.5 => 13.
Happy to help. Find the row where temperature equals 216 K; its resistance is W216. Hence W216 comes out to 18.94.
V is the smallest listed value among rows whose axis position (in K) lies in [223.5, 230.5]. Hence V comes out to 15.99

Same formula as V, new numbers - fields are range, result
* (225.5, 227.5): 16.59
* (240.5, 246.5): 14.17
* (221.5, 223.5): 17.2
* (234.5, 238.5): 15.23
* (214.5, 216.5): 18.94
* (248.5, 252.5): 12.96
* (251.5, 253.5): 12.74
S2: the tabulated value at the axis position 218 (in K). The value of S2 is 18.6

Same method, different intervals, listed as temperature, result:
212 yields 19.62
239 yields 15.05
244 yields 14.17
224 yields 17.16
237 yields 15.4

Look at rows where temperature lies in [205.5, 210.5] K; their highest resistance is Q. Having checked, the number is 19.09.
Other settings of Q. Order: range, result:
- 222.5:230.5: 17.2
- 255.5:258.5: 12.49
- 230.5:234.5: 16.27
